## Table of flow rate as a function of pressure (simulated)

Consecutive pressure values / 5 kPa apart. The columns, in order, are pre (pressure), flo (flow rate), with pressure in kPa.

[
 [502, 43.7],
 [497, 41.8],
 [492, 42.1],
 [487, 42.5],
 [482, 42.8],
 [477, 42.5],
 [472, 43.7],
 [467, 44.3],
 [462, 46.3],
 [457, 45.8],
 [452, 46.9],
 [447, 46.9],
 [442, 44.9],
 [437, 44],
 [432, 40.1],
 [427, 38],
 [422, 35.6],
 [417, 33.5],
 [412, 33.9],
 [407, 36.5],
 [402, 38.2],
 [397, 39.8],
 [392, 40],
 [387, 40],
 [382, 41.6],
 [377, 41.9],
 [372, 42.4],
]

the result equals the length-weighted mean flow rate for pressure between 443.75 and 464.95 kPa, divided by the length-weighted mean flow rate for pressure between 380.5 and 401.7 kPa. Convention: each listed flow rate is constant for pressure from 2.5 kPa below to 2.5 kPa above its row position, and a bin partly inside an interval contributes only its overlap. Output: 1.16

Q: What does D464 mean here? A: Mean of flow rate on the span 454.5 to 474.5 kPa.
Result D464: 45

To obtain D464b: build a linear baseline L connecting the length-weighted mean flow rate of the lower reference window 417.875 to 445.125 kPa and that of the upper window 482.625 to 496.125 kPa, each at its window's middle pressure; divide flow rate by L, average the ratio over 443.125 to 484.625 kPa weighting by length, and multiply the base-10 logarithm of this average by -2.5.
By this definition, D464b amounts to -0.09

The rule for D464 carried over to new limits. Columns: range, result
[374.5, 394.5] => 40.9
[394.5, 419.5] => 36.4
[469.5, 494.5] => 42.7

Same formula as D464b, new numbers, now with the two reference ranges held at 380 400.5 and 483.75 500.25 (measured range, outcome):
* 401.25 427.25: 0.14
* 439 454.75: -0.12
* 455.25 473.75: -0.08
